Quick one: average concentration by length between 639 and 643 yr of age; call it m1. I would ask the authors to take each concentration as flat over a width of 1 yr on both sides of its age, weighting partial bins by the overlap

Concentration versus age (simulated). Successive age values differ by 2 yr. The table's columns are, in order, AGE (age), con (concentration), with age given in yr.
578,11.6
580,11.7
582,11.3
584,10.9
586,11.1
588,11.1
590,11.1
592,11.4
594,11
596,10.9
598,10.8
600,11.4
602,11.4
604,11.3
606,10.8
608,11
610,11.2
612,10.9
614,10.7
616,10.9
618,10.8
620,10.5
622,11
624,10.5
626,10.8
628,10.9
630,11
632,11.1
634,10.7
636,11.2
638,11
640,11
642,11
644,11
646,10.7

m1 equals 11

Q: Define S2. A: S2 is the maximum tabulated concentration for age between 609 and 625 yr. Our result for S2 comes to 11.2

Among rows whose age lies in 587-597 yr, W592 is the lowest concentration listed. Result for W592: 10.9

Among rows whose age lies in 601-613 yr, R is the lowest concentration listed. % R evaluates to 10.8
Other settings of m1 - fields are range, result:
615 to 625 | 10.7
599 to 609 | 11.2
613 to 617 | 10.8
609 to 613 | 11.1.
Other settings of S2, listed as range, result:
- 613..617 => 10.9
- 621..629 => 11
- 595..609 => 11.4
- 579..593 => 11.7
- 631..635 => 11.1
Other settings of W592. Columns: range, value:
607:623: 10.5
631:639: 10.7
